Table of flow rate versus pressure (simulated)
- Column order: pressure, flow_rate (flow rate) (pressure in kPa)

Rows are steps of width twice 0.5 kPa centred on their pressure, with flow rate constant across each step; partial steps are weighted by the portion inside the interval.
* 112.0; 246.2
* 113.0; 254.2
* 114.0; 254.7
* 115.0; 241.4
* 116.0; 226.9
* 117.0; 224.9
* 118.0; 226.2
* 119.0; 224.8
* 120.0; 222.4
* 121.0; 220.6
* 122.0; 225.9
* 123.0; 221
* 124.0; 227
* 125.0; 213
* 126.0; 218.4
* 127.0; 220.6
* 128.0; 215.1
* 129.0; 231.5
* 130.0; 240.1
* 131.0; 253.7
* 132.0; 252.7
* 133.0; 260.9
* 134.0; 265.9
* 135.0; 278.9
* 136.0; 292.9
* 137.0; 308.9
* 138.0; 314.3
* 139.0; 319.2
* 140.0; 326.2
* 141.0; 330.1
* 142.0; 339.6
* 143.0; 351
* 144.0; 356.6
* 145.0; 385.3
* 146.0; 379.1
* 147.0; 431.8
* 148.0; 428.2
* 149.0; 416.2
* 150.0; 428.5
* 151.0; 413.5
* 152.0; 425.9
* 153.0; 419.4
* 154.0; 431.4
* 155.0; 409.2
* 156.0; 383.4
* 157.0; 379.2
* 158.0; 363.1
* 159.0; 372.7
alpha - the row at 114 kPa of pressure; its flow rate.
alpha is 254.7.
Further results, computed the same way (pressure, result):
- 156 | 383.4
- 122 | 225.9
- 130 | 240.1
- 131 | 253.7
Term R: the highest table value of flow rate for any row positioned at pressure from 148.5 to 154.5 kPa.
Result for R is 431.4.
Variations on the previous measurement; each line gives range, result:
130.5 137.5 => 308.9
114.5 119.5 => 241.4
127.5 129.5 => 231.5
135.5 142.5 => 339.6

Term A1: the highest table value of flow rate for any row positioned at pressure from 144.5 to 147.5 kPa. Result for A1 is 431.8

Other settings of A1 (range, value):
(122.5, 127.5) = 227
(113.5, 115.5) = 254.7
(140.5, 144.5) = 356.6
